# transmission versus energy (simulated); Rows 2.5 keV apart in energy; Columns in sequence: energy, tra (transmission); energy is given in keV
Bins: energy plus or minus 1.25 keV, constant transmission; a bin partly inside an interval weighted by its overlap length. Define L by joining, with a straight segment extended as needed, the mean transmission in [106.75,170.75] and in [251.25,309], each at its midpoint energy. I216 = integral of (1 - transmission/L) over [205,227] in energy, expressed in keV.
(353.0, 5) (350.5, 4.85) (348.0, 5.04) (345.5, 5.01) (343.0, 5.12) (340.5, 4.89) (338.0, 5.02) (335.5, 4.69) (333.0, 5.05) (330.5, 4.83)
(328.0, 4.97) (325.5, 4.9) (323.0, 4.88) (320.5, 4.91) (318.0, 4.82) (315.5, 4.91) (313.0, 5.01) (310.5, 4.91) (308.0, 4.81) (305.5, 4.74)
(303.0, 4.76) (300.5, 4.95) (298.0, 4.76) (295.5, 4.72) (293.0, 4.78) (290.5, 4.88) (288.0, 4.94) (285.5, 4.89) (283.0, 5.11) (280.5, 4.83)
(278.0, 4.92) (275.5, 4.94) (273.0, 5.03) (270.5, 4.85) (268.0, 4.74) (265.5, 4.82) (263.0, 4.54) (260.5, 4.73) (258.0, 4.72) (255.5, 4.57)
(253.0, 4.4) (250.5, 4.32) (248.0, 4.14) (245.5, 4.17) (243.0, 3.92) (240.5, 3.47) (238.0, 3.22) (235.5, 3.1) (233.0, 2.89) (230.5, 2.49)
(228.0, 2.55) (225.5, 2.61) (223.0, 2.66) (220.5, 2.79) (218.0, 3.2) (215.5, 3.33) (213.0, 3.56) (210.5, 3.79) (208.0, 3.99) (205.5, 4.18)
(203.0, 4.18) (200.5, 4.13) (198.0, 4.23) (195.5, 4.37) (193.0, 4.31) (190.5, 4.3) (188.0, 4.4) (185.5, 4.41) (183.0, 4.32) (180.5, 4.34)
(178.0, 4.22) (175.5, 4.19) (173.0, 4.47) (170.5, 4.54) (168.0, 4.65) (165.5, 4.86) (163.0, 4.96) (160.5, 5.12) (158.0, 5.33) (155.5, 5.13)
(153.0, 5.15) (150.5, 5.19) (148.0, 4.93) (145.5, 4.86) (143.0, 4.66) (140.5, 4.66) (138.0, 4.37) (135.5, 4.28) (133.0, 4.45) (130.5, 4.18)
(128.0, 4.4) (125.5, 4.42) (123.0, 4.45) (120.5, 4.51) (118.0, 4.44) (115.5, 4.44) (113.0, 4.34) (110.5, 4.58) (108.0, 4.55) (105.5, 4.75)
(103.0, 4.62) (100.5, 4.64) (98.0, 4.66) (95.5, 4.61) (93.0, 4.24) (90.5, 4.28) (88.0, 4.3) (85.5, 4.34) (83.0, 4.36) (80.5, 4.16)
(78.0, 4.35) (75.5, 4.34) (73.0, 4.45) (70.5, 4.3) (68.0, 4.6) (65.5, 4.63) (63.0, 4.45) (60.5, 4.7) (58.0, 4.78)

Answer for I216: 6.6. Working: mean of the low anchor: 4.67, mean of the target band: 3.31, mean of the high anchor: 4.8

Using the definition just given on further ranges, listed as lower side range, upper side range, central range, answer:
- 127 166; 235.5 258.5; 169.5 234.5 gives 9.0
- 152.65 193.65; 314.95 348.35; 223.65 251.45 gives 8.3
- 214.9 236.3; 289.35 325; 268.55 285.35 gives -3.4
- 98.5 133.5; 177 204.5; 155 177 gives -2.2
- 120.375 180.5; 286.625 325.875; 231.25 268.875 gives 5.5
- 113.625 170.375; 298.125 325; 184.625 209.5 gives 2.7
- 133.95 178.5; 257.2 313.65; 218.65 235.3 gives 7.3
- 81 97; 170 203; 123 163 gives -3.8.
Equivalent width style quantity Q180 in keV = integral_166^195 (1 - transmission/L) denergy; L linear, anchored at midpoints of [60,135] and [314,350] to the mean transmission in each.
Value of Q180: 1.4 keV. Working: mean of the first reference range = 4.45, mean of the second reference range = 4.93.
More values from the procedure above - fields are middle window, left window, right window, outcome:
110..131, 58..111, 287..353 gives 0.56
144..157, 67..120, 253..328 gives -1.40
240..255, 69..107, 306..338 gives 1.96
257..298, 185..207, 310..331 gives -1.32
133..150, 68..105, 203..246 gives -2.87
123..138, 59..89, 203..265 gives -0.74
